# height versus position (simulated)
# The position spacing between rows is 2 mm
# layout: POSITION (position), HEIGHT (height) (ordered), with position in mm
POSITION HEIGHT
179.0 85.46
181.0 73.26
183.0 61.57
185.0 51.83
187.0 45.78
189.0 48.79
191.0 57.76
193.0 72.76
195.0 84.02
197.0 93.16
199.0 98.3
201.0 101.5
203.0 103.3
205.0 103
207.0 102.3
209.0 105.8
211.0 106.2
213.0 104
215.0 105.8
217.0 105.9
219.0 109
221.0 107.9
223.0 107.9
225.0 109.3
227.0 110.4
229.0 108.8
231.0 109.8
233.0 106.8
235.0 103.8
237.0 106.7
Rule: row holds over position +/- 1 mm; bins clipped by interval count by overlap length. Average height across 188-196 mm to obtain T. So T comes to 65.8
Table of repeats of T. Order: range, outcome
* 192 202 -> 89.9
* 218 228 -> 109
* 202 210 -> 104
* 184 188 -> 48.8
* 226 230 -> 110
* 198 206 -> 102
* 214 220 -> 107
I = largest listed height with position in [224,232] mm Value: 110.4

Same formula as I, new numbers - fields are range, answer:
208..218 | 106.2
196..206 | 103.3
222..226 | 109.3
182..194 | 72.76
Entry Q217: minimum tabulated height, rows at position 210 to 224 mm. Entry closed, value 104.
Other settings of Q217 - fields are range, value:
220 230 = 107.9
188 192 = 48.79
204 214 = 102.3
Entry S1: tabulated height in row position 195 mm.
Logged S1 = 84.02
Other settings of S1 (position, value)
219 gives 109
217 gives 105.9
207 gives 102.3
